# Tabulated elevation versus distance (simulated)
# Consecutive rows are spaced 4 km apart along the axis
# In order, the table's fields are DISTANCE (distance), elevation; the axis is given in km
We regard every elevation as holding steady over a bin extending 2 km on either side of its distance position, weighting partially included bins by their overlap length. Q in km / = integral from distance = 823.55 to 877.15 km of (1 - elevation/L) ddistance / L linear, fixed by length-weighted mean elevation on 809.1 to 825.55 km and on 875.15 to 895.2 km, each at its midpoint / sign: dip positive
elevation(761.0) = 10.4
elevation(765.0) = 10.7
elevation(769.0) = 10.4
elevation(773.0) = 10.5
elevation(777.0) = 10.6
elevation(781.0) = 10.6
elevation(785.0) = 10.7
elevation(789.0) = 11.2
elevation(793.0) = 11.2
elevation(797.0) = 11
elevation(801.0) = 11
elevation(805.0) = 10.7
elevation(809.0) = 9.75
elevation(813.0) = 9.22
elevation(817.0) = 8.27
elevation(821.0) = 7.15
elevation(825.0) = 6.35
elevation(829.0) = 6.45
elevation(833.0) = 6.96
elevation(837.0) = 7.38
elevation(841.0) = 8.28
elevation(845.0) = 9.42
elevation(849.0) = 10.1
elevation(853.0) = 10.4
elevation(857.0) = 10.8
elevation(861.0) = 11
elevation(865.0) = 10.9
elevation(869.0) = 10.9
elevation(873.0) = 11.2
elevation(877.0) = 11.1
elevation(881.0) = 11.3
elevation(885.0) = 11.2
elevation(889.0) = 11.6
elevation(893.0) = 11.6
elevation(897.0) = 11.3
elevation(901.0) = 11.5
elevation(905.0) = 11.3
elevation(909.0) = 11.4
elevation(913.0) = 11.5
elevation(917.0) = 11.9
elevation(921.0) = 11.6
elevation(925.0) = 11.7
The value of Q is 2.3 km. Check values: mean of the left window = 8.1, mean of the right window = 11.4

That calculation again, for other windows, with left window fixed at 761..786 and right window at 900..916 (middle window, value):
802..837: 8.7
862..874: 0.2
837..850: 2.5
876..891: 0.0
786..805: -0.6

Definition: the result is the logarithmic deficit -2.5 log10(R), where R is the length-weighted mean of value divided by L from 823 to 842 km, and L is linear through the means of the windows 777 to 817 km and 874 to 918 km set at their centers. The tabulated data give 0.470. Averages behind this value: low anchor 10.5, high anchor 11.4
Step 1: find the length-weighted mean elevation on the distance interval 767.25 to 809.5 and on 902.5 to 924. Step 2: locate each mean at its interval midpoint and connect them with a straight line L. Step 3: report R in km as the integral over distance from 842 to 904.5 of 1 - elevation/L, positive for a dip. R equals 2.0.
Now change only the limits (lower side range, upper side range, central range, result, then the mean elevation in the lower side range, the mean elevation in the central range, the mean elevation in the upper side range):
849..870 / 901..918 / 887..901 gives -0.3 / 10.7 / 11.5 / 11.5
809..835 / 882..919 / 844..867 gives -3.1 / 7.58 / 10.5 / 11.5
